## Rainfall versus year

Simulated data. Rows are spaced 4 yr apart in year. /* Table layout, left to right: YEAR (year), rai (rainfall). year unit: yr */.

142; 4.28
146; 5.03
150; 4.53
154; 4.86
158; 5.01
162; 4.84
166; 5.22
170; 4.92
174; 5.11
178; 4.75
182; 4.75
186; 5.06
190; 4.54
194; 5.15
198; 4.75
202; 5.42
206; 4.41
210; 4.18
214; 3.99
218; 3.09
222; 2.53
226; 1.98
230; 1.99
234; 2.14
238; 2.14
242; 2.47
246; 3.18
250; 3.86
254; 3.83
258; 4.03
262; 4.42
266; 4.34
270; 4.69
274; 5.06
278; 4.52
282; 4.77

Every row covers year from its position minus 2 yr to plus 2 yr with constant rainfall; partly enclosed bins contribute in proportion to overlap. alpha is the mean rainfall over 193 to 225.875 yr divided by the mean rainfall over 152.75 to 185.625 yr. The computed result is 0.82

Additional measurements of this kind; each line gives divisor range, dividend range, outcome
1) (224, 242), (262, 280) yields 2.20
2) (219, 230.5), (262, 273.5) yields 2.01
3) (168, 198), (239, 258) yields 0.68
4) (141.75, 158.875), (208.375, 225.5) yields 0.69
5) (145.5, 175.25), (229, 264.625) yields 0.64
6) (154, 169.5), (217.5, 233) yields 0.46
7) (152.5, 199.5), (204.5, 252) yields 0.61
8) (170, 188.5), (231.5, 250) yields 0.53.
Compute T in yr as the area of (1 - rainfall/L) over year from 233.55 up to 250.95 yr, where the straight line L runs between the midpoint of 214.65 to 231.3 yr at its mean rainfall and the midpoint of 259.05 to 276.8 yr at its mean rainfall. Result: 3.6 yr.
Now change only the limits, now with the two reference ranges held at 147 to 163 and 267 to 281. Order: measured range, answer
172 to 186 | -0.3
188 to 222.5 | 3.5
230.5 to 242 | 6.2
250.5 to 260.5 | 1.7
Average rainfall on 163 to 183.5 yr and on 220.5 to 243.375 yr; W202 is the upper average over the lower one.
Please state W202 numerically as 0.44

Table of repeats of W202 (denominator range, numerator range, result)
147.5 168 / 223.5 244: 0.44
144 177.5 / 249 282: 0.89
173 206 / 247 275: 0.87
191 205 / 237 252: 0.59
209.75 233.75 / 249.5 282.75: 1.57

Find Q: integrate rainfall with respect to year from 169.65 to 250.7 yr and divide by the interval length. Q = 3.81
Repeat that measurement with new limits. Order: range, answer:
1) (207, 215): 4.14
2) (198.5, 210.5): 4.74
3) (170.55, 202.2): 4.91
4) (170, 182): 4.9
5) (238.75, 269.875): 3.73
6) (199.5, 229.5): 3.59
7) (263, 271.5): 4.49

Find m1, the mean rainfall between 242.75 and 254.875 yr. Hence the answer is 3.49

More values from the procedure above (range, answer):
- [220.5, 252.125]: 2.54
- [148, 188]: 4.91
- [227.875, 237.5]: 2.08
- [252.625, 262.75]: 4.07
